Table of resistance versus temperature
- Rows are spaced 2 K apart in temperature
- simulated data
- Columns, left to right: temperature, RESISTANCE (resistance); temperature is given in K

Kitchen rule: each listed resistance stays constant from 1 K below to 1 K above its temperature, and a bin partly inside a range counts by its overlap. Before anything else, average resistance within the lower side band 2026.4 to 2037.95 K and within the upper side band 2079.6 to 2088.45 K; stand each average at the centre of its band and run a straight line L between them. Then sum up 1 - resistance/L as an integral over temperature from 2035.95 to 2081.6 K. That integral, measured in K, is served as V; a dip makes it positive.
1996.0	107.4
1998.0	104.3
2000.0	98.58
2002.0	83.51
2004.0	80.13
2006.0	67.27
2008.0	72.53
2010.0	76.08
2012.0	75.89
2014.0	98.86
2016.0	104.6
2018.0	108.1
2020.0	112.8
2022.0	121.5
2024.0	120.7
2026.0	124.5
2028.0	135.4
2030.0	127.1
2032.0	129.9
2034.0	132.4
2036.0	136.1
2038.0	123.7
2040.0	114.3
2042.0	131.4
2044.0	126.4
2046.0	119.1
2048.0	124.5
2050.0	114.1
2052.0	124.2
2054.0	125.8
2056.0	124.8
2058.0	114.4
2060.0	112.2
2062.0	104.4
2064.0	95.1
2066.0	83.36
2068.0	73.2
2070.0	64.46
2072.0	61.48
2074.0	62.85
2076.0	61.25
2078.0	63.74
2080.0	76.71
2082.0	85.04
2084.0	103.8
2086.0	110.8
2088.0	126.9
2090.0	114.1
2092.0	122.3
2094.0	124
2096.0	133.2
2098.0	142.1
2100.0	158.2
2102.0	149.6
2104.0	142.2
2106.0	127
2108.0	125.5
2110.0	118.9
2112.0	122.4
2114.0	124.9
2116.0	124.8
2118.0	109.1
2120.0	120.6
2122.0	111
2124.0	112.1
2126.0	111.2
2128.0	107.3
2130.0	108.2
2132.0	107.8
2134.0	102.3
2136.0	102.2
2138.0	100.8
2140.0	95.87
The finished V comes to 6.28 K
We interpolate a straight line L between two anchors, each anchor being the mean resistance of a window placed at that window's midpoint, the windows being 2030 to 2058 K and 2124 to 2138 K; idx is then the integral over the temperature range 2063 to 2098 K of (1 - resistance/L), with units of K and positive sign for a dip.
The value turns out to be 7.0 K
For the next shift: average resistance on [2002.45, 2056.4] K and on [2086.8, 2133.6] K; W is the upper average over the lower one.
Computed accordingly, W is 1.1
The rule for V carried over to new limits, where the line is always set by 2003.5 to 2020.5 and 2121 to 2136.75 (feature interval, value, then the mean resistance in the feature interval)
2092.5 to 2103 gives -3.9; 141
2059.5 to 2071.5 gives 1.3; 86.7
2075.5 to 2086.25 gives 1.8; 82.7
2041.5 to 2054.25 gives -3.9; 123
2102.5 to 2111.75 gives -2.2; 129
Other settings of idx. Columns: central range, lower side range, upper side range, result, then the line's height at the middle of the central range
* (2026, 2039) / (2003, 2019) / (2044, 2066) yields -3.99 K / 99.8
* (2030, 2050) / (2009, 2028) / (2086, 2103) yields -2.14 K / 114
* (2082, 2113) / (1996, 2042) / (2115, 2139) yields -4.99 K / 109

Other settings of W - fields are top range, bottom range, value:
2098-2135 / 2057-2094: 1.33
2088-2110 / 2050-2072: 1.32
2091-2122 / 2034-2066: 1.09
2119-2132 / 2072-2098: 1.13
